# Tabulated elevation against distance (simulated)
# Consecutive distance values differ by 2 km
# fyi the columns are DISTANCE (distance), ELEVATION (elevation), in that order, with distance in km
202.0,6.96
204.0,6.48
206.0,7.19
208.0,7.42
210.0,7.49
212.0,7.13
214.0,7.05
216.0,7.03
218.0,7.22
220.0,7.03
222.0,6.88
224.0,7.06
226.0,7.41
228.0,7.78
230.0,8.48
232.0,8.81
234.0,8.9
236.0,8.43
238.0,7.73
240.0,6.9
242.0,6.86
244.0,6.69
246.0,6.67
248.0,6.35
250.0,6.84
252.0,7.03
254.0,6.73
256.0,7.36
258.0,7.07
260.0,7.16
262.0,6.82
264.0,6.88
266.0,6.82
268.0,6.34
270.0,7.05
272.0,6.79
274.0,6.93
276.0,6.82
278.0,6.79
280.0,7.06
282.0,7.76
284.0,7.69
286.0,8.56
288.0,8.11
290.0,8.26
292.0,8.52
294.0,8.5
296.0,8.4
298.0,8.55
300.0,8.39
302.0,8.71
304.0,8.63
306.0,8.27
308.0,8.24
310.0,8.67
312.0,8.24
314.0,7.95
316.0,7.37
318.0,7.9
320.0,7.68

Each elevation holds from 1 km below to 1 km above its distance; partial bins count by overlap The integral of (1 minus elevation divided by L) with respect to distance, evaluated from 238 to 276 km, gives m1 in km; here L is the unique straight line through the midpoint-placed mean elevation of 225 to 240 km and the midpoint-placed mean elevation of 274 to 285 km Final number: 3.8 km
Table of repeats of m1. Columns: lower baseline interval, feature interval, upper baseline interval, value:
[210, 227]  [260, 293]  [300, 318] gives 2.2 km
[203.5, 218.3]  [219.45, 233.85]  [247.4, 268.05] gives -1.4 km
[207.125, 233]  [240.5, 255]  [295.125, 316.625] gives 1.8 km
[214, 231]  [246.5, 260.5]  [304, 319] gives 1.3 km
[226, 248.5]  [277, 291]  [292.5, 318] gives 0.6 km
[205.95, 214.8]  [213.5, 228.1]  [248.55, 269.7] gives 0.1 km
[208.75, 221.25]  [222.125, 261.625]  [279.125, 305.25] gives 0.9 km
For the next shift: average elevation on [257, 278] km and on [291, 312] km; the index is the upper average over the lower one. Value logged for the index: 1.23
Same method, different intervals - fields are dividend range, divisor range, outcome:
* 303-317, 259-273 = 1.20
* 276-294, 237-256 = 1.14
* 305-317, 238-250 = 1.20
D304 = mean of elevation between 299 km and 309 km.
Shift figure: 8.45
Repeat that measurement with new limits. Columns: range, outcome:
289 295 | 8.43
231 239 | 8.47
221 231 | 7.52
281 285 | 7.72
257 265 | 6.98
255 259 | 7.21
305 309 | 8.25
